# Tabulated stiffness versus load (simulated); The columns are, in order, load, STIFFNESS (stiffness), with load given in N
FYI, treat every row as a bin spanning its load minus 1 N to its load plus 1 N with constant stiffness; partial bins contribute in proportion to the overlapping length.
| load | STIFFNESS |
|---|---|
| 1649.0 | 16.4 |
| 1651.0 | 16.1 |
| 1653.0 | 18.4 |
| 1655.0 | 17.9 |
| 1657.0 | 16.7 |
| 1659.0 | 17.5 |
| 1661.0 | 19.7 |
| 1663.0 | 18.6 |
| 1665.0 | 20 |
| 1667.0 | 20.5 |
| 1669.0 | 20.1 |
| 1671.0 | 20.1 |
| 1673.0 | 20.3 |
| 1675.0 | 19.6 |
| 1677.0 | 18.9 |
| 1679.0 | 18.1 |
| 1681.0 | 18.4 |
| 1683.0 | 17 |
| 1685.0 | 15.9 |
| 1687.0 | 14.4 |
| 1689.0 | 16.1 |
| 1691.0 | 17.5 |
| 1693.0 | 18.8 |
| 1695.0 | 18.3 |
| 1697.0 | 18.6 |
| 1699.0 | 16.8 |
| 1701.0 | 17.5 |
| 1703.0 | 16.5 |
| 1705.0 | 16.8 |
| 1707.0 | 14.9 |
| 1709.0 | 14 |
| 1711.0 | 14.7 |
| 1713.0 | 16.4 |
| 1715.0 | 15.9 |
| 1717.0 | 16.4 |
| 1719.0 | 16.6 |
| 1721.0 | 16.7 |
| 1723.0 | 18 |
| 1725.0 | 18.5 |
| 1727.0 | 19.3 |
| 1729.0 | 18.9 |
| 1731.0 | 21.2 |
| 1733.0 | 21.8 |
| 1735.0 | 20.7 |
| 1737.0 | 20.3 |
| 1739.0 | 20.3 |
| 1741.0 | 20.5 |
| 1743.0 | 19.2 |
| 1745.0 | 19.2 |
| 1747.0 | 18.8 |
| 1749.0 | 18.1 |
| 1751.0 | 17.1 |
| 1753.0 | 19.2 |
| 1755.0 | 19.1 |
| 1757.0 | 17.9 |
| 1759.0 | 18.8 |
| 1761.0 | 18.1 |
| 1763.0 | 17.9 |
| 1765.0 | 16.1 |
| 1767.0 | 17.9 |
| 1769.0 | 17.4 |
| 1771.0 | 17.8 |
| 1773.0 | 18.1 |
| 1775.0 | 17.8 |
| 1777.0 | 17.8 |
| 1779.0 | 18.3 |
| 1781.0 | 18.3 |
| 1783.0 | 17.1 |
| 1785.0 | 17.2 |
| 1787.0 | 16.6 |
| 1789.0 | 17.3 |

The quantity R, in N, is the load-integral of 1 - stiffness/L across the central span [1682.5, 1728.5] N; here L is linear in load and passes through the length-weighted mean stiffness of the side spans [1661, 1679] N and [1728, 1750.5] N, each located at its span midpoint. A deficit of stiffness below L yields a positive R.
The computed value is 6.9 N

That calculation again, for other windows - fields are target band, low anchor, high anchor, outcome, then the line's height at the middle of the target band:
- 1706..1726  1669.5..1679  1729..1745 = 3.9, 20.1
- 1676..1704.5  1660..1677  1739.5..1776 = 3.1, 19.4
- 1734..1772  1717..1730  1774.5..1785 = -1.7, 17.8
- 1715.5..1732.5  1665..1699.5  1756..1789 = -0.2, 18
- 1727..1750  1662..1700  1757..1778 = -2.5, 18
